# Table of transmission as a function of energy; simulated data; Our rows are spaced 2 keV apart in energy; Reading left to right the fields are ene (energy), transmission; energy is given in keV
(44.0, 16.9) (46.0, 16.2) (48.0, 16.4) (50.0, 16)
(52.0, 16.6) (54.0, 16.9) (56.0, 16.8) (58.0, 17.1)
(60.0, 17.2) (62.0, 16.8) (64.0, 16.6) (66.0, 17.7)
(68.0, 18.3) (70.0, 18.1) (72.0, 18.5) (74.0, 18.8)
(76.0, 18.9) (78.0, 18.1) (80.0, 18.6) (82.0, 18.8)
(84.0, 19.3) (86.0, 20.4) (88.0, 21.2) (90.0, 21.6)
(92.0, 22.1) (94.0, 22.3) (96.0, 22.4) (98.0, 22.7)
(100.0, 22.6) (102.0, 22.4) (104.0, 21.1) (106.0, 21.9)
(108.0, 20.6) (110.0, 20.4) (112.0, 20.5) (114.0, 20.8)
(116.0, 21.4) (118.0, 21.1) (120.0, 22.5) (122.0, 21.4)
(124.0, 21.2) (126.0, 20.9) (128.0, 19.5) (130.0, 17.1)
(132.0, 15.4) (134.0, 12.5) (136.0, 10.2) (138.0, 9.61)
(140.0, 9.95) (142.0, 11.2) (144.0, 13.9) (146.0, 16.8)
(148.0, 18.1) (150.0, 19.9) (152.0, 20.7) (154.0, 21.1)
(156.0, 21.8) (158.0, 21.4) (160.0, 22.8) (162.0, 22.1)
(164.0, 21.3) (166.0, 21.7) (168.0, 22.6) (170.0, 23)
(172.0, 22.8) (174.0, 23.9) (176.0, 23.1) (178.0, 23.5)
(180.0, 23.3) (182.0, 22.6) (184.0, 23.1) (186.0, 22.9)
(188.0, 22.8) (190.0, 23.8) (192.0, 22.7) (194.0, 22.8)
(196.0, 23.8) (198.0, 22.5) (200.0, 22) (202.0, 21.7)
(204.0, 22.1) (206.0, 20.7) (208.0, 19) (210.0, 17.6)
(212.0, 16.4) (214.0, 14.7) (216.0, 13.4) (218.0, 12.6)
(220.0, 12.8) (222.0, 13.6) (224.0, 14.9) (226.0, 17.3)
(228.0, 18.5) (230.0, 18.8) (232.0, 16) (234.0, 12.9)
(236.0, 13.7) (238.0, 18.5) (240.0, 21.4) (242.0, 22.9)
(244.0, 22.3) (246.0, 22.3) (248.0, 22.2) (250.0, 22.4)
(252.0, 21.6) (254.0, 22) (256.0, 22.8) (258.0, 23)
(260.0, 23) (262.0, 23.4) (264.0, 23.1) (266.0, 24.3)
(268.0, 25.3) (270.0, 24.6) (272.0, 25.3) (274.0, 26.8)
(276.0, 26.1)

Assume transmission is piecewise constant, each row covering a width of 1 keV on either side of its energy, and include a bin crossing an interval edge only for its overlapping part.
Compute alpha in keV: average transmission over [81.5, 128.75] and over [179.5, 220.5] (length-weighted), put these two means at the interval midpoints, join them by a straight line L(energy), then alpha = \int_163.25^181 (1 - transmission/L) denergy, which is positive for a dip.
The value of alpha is -2.0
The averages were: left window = 21.2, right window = 20.2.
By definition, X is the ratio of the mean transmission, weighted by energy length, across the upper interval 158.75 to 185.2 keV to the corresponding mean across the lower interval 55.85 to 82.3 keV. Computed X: 1.3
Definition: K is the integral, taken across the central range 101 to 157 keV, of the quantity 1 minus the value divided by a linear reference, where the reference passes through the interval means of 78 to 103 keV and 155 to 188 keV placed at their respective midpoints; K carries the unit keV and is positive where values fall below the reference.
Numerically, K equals 8.8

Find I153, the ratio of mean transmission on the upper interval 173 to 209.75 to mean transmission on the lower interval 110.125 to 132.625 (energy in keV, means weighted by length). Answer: 1.1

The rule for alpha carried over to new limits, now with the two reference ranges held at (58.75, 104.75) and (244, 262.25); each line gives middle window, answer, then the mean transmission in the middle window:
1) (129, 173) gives 6.1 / 18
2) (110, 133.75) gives 0.5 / 19.9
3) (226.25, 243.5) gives 3.3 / 17.9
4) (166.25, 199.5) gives -2.6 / 23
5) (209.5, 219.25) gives 3.2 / 14.7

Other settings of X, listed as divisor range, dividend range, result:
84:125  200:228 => 0.79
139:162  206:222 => 0.85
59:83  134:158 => 0.88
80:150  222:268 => 1.07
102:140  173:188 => 1.24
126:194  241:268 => 1.16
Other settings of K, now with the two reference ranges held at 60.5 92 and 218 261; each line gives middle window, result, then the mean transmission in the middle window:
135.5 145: 4.0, 11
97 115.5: -2.5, 21.4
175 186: -2.4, 23.1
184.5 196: -2.5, 23.1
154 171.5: -2.9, 22.1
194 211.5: -2.0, 21.1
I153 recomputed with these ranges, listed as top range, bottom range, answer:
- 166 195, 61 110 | 1.15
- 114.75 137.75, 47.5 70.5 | 1.07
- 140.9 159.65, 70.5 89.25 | 0.96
